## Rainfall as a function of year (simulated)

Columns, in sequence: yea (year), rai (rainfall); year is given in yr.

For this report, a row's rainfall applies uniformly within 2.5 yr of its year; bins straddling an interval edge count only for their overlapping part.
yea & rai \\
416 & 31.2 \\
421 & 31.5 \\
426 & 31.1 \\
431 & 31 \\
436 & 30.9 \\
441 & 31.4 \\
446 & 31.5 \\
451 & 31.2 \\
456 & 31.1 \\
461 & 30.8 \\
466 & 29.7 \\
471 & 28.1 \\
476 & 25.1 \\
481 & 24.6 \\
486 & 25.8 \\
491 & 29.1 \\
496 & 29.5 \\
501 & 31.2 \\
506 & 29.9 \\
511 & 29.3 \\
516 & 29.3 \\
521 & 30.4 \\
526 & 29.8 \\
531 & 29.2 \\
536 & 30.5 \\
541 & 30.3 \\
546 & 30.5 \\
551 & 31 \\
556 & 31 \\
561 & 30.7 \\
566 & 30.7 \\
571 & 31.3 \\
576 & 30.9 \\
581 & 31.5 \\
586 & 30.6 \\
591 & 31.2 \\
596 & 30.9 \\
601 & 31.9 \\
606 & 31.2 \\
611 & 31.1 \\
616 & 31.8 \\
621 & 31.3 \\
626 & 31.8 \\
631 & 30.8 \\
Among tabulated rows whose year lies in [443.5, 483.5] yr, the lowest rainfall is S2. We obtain 24.6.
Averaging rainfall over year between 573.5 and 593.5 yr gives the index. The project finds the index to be 31.1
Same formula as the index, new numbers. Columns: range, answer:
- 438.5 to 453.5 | 31.4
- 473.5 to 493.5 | 26.1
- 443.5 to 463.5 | 31.1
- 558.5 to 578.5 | 30.9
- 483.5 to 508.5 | 29.1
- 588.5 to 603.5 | 31.3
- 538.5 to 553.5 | 30.6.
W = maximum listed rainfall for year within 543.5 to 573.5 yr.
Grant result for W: 31.3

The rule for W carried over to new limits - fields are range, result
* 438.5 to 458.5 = 31.5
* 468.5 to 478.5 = 28.1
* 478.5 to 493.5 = 29.1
